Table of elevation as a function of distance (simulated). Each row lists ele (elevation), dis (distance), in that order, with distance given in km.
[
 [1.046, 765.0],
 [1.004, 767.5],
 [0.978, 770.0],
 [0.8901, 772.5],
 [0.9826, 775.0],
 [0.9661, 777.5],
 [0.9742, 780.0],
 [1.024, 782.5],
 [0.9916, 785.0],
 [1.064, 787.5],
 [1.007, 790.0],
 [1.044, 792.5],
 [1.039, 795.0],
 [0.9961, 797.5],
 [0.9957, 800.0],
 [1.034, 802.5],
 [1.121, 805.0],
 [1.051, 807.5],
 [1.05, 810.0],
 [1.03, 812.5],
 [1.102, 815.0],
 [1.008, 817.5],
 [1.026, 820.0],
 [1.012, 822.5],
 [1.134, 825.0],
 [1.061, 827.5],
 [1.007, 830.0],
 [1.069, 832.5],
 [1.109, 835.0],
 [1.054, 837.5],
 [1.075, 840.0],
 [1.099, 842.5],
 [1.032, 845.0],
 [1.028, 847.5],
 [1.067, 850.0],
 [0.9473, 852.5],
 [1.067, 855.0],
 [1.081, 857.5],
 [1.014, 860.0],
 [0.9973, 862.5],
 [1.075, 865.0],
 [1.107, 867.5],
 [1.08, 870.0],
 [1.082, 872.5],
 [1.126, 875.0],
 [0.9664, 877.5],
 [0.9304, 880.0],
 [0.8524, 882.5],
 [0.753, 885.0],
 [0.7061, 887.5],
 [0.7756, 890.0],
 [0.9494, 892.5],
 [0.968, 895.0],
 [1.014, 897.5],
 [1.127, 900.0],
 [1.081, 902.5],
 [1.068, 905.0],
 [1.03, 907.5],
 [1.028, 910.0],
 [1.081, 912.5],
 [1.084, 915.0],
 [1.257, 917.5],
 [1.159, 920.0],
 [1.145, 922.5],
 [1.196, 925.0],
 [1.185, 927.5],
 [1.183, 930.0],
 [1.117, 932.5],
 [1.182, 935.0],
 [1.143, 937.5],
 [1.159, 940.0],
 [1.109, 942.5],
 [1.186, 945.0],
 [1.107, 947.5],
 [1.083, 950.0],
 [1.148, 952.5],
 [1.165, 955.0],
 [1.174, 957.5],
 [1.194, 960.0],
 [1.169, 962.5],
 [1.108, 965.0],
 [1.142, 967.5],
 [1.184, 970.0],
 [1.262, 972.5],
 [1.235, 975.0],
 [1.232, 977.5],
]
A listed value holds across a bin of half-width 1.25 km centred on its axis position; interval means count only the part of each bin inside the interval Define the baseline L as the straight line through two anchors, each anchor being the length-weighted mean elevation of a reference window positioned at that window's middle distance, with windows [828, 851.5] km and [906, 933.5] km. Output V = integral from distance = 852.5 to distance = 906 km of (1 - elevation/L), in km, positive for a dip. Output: 5.1 km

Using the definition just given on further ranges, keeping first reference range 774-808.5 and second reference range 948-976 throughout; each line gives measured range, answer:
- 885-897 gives 2.78 km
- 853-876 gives 0.39 km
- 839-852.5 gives 0.23 km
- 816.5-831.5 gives 0.09 km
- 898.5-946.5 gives 0.07 km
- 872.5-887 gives 2.23 km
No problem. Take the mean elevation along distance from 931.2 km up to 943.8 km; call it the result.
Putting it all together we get 1.14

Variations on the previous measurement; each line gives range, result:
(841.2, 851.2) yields 1.06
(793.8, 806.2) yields 1.04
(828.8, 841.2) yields 1.06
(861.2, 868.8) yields 1.06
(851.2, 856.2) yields 1.01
